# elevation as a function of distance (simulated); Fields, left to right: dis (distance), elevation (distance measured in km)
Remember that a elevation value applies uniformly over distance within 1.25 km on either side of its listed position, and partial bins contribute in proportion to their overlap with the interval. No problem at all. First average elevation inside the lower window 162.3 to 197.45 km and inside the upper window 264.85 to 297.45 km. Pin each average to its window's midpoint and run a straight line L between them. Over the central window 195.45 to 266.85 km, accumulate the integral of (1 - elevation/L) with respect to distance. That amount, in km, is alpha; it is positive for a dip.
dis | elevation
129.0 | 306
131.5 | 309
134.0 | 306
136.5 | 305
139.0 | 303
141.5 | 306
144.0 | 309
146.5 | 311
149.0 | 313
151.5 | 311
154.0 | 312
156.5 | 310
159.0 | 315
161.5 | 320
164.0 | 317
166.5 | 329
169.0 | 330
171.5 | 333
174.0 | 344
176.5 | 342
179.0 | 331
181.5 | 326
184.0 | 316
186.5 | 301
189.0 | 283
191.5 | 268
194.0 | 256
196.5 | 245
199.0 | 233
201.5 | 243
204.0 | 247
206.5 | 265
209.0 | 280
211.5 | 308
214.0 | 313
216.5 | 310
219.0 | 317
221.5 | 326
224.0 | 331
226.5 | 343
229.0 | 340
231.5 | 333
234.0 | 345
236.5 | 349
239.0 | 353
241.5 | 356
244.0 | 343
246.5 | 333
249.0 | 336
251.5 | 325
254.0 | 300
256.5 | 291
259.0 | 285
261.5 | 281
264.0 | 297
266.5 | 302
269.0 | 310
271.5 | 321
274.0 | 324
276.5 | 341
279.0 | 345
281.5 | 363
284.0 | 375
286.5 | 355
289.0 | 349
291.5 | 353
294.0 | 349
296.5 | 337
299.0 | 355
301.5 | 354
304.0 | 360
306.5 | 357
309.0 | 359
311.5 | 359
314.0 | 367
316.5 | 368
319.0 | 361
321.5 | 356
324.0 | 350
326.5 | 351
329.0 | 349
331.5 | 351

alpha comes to 3.7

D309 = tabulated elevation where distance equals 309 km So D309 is 359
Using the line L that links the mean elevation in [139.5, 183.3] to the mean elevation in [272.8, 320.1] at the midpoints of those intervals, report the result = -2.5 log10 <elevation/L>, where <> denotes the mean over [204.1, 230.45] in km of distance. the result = 0.08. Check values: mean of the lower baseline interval 321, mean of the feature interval 311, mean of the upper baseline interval 354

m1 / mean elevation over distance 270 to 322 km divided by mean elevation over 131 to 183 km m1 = 1.11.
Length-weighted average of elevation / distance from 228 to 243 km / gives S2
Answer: 346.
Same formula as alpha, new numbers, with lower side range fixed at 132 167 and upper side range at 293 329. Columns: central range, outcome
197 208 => 2.6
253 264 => 1.7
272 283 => 0.1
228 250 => -0.5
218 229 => 0.0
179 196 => 1.5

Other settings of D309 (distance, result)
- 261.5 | 281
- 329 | 349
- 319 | 361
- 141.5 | 306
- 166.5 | 329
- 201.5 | 243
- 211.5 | 308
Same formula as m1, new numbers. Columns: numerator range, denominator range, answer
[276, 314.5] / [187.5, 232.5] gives 1.22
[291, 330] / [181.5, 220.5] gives 1.27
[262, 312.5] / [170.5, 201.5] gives 1.16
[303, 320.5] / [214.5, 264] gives 1.11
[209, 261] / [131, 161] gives 1.05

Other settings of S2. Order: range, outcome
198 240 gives 308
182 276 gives 306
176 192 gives 310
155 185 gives 326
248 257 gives 314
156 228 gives 303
